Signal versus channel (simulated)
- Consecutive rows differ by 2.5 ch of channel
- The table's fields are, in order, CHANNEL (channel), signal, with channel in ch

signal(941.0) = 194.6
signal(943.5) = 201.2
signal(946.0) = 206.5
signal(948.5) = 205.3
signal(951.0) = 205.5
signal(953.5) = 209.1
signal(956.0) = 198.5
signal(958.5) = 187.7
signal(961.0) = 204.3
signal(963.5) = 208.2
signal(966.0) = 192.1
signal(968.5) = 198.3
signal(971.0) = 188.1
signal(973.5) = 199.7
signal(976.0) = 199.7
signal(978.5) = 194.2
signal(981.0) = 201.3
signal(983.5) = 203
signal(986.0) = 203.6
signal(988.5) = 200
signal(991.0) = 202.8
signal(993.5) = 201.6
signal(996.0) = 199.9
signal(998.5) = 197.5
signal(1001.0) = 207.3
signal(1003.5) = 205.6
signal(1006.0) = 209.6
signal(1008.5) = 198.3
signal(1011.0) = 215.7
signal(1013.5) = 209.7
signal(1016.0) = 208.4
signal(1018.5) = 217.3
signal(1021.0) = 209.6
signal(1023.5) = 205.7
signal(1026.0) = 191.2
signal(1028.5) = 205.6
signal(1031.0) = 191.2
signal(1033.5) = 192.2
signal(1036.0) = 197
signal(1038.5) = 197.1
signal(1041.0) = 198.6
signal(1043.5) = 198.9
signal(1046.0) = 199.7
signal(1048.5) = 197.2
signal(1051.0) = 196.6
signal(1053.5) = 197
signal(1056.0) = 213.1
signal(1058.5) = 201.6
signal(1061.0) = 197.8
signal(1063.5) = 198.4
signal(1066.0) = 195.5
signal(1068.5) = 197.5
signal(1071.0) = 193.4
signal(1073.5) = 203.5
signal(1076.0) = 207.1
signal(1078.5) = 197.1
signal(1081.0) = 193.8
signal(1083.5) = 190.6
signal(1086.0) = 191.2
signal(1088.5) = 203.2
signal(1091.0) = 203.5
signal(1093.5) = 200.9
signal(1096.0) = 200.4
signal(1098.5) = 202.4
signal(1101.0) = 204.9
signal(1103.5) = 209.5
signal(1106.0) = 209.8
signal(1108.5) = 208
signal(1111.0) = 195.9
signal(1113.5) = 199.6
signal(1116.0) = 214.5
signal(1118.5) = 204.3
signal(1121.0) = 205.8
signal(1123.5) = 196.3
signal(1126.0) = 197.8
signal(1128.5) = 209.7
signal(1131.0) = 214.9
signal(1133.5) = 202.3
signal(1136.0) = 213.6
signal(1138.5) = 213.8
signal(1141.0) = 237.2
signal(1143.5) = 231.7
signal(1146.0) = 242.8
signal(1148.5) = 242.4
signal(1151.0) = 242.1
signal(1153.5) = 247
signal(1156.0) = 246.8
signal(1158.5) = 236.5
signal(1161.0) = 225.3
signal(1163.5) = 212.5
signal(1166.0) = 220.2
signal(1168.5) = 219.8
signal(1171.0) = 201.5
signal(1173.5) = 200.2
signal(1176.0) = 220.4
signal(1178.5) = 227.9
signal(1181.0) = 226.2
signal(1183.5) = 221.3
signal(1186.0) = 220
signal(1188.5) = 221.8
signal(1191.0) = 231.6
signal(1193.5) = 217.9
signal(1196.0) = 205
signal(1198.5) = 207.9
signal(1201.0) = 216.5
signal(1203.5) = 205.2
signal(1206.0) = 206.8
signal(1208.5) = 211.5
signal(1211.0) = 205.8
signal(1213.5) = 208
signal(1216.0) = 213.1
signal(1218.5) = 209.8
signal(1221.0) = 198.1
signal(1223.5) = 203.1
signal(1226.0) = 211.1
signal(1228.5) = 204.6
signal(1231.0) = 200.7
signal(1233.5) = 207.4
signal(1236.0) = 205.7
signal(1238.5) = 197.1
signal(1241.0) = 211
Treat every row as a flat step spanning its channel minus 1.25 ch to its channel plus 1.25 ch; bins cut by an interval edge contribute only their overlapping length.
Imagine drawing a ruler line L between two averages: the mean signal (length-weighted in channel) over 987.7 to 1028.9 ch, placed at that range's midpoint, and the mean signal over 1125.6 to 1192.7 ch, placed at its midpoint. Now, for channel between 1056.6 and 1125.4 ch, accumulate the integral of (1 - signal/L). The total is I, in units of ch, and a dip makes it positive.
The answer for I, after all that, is 4.5 ch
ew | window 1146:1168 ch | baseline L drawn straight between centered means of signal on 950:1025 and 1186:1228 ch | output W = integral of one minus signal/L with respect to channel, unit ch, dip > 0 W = -2.63 ch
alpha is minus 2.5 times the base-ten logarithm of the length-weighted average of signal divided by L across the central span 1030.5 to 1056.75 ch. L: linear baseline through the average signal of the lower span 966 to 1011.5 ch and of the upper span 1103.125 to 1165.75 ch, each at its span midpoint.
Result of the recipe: 0.05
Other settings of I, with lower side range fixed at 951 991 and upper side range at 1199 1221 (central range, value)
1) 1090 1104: 0.1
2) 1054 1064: 0.0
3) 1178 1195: -1.3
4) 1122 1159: -3.3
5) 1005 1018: -0.5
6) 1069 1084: 0.4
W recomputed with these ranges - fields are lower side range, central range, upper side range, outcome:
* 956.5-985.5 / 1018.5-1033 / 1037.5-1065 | -0.2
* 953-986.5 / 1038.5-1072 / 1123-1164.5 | 2.0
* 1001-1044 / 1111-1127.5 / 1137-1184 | 1.3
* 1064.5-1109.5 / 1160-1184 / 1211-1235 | -1.6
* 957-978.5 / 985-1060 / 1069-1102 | -1.6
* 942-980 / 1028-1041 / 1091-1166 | 0.7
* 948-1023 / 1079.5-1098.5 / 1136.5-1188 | 1.6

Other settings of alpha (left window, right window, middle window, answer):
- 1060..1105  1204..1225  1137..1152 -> -0.16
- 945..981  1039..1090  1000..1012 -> -0.04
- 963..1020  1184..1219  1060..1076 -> 0.04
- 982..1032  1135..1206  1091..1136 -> 0.06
